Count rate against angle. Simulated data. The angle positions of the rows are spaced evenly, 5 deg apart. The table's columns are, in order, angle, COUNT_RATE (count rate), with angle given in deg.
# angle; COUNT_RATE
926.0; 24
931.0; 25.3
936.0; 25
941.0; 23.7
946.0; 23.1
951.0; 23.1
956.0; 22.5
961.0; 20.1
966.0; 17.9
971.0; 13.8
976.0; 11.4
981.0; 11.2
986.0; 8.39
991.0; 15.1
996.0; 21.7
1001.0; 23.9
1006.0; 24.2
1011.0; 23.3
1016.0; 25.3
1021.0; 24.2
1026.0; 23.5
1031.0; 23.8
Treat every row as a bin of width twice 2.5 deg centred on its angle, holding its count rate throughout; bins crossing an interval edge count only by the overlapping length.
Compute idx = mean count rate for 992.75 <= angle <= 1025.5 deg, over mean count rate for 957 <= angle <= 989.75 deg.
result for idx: 1.7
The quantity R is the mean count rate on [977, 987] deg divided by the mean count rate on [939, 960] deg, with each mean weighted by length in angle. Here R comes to 0.4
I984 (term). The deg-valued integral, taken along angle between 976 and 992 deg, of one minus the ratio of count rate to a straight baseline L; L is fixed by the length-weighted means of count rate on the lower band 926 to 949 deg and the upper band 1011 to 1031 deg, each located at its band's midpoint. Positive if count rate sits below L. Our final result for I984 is 8.6 deg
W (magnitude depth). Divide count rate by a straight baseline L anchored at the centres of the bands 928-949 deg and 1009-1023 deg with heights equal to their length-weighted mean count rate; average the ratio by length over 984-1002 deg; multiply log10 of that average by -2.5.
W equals 0.389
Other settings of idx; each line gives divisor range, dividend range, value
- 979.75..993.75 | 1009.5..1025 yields 2.06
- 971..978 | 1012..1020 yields 2.02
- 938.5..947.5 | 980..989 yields 0.42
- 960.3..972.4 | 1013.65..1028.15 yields 1.42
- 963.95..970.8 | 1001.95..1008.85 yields 1.46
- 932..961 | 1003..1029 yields 1.03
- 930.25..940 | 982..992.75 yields 0.46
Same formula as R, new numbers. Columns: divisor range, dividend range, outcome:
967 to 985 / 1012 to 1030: 1.97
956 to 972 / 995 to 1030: 1.29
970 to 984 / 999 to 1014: 2.02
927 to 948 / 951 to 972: 0.80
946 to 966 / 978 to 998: 0.64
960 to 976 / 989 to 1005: 1.29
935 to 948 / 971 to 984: 0.49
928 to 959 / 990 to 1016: 0.94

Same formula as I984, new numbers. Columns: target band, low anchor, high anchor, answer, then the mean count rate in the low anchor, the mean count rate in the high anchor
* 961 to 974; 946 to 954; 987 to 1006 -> 3.2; 23.1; 19.8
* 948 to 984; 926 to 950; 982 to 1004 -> 6.4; 24.2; 17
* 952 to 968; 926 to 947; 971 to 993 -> -2.4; 24.3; 11.7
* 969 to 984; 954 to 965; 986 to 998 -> 5.3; 20.8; 16.2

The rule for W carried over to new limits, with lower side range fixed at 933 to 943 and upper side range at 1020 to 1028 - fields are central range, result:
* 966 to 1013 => 0.38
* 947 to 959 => 0.07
